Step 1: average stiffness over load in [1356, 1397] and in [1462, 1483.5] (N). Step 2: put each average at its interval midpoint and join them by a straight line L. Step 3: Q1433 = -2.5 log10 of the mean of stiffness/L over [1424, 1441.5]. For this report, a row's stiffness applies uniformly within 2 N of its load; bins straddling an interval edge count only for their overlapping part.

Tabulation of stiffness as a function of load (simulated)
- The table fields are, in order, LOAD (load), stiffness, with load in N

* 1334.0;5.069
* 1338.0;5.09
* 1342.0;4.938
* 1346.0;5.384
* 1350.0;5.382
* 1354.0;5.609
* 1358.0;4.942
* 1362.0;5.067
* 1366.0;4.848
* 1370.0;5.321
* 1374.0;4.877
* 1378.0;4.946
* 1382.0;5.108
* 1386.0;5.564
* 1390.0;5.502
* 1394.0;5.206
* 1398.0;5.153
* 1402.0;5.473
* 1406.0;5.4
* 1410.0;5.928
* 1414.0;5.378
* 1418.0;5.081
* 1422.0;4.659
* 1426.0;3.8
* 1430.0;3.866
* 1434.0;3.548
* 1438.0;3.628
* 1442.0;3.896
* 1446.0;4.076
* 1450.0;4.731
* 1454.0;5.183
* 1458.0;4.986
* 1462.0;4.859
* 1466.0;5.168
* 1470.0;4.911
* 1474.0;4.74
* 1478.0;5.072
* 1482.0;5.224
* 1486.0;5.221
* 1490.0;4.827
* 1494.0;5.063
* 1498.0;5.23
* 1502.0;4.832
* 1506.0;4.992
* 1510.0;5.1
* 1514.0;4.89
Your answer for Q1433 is 0.33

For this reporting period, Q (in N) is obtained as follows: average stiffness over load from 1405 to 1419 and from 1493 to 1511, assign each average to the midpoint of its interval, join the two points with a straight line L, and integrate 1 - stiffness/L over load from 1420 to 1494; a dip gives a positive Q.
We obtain 9.2 N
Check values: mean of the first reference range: 5.48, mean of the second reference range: 5.04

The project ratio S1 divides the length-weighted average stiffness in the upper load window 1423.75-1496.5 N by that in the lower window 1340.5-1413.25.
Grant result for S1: 0.9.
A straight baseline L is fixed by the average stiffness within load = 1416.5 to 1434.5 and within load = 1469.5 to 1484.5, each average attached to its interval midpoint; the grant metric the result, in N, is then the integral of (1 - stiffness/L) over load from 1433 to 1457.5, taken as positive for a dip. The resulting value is 1.5 N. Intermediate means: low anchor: 4.22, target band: 4.25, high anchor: 5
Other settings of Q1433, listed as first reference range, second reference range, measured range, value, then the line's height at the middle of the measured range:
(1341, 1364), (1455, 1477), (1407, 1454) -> 0.130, 5.04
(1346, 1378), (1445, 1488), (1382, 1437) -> 0.025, 5.06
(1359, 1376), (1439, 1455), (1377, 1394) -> -0.089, 4.88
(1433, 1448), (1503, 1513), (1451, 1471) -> -0.201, 4.17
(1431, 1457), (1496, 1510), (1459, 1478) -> -0.091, 4.54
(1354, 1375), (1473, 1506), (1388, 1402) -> -0.052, 5.06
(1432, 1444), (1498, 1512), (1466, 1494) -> -0.115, 4.52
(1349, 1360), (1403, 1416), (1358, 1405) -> 0.051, 5.43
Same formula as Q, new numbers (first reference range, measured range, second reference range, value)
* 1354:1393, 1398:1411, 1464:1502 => -0.97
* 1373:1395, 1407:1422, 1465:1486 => -0.57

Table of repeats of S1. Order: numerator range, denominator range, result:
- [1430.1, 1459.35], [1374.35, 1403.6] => 0.81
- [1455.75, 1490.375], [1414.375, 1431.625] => 1.12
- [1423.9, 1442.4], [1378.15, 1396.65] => 0.71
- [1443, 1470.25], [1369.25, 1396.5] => 0.92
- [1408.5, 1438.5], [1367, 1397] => 0.87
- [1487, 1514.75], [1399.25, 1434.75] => 1.03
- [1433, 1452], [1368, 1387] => 0.78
